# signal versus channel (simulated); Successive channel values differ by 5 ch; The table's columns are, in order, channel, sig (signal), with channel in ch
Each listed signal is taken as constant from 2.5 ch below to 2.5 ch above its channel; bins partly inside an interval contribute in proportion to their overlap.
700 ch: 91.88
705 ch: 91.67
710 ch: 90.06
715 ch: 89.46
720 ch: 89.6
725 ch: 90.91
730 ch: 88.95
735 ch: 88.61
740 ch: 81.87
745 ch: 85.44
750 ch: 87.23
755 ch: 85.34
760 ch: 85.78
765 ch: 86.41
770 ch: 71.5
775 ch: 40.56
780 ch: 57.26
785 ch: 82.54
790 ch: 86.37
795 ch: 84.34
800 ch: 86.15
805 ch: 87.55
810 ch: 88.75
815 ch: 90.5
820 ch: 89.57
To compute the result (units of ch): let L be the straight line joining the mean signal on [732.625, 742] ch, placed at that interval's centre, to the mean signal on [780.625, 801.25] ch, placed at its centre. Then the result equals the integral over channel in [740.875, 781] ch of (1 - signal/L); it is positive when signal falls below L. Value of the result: 3.9 ch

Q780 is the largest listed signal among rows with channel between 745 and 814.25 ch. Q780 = 88.75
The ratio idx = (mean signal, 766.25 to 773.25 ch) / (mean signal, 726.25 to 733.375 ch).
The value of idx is 0.79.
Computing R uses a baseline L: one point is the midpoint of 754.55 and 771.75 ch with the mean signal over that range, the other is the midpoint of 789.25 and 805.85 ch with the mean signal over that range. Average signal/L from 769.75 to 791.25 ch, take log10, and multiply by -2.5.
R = 0.26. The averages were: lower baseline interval 82.4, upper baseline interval 85.9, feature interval 66.2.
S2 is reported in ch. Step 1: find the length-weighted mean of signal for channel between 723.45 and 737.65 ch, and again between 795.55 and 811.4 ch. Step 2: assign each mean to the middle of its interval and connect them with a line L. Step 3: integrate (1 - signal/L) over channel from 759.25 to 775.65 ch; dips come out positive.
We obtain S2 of 2.8 ch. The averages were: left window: 89.3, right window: 87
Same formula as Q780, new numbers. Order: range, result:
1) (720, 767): 90.91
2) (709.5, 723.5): 90.06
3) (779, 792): 86.37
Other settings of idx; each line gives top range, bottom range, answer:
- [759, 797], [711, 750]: 0.84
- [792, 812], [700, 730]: 0.96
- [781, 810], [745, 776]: 1.07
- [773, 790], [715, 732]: 0.72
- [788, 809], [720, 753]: 0.99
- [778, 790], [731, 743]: 0.86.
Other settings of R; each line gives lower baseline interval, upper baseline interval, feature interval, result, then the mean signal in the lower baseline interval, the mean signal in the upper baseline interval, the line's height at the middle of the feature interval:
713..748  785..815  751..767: 0.02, 87.8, 86.6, 87.3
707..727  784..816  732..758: 0.04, 90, 86.6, 88.9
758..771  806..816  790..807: 0.02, 82.2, 89.2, 87.3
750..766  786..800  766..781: 0.40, 86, 85.2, 85.6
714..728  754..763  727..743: 0.02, 90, 85.6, 88.4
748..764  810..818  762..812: 0.15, 86.1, 89.9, 88.1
